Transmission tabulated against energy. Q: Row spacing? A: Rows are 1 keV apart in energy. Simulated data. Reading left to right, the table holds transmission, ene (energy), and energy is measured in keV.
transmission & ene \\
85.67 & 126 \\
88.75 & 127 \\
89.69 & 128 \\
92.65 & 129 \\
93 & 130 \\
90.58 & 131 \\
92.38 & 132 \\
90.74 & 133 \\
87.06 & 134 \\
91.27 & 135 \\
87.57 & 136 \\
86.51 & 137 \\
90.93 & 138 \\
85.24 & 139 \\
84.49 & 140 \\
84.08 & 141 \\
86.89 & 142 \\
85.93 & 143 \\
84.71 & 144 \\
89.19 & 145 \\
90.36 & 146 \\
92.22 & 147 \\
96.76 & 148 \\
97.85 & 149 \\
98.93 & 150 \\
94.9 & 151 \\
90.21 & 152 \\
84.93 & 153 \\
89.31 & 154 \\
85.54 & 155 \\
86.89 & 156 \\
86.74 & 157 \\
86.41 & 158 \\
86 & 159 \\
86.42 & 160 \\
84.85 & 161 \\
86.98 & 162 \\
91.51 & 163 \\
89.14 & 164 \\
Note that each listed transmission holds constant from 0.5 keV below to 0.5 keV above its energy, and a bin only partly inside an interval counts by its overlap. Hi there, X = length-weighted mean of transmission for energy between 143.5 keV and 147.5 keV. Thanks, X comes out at 89.1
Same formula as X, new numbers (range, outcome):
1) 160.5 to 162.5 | 85.9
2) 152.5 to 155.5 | 86.6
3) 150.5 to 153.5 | 90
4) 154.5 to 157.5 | 86.4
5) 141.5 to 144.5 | 85.8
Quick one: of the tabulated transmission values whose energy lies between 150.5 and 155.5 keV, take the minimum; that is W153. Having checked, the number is 84.93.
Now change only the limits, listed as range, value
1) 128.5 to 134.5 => 87.06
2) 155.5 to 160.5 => 86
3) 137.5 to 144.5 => 84.08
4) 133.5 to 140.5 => 84.49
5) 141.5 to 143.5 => 85.93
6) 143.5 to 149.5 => 84.71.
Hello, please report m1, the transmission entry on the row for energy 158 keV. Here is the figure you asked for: 86.41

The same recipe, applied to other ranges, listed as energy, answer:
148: 96.76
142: 86.89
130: 93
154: 89.31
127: 88.75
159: 86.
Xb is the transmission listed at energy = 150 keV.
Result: 98.93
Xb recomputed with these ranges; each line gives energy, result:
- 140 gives 84.49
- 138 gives 90.93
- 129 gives 92.65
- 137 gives 86.51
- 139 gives 85.24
